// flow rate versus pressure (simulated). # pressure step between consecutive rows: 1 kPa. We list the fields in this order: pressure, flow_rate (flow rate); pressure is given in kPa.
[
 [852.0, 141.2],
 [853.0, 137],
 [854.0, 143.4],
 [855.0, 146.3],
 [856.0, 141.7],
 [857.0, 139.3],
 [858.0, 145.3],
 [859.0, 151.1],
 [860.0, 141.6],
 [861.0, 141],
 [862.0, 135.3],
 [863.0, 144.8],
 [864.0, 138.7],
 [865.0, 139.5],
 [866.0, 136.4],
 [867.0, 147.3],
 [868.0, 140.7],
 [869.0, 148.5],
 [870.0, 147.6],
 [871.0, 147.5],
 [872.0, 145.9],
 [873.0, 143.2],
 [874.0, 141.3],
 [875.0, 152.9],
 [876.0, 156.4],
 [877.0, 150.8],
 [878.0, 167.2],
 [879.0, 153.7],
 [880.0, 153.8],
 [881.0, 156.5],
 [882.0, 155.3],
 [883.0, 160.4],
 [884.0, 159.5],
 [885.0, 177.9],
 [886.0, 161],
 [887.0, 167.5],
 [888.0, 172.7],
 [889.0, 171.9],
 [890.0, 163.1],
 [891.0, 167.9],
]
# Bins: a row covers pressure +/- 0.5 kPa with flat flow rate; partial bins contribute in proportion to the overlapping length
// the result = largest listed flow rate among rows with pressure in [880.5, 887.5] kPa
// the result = 177.9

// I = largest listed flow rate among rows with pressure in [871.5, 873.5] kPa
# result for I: 145.9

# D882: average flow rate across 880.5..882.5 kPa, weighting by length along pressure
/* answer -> 156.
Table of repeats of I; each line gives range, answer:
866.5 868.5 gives 147.3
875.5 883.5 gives 167.2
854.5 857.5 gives 146.3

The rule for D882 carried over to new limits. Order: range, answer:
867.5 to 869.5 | 145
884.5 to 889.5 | 170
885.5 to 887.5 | 164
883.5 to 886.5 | 166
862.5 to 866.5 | 140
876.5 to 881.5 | 156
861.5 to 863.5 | 140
